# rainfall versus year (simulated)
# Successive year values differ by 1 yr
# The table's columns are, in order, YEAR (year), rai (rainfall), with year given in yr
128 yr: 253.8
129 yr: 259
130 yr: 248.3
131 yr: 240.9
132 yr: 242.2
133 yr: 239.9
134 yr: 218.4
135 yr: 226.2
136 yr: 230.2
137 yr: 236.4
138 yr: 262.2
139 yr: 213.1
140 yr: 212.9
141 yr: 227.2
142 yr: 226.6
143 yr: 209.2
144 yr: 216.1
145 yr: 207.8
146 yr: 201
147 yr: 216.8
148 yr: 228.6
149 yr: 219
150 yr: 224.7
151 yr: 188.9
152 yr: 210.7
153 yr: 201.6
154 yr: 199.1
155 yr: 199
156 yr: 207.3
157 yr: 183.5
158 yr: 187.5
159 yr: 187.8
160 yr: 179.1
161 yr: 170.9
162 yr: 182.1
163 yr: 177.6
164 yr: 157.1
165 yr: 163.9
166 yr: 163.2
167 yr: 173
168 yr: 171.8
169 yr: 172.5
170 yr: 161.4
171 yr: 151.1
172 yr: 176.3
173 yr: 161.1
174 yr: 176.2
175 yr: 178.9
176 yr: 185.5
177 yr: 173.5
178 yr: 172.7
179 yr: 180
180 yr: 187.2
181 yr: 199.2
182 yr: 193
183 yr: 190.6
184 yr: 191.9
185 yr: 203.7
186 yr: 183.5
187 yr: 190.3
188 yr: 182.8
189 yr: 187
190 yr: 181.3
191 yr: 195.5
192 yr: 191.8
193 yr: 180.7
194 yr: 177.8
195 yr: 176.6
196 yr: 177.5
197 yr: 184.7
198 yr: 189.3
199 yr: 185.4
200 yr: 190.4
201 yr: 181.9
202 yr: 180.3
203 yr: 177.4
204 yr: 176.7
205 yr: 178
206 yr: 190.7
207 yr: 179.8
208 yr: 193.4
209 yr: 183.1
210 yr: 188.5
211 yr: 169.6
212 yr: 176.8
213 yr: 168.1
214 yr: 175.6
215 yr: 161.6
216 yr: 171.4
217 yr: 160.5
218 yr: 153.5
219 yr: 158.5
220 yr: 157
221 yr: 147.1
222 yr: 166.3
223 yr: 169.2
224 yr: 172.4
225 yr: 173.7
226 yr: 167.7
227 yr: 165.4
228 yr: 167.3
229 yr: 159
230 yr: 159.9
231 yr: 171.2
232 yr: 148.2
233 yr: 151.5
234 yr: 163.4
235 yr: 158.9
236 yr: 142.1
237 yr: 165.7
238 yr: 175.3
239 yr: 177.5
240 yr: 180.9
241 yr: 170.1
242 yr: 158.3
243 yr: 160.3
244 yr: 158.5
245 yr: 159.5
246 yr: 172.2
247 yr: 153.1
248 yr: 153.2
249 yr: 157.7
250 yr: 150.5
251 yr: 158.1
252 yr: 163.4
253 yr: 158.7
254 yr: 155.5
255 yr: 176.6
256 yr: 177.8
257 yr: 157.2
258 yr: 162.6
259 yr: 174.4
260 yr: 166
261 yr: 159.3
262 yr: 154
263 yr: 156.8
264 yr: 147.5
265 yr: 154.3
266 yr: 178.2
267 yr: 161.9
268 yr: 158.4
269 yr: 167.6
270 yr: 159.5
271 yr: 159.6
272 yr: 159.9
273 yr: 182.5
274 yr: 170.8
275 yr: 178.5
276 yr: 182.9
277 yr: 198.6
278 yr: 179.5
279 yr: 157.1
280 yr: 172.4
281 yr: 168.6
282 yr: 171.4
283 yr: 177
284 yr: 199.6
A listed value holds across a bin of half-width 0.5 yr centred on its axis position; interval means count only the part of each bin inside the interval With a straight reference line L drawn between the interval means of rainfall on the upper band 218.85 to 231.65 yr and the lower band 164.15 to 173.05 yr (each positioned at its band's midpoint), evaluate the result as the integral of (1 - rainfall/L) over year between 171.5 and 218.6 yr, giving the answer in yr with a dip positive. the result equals -4.5 yr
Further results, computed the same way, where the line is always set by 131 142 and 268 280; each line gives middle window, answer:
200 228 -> 3.6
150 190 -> 6.3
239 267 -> 2.9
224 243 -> 2.5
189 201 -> 1.2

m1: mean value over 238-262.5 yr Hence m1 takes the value 163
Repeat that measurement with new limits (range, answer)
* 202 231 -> 170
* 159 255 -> 172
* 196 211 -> 184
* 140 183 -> 190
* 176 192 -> 188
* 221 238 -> 163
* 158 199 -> 180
